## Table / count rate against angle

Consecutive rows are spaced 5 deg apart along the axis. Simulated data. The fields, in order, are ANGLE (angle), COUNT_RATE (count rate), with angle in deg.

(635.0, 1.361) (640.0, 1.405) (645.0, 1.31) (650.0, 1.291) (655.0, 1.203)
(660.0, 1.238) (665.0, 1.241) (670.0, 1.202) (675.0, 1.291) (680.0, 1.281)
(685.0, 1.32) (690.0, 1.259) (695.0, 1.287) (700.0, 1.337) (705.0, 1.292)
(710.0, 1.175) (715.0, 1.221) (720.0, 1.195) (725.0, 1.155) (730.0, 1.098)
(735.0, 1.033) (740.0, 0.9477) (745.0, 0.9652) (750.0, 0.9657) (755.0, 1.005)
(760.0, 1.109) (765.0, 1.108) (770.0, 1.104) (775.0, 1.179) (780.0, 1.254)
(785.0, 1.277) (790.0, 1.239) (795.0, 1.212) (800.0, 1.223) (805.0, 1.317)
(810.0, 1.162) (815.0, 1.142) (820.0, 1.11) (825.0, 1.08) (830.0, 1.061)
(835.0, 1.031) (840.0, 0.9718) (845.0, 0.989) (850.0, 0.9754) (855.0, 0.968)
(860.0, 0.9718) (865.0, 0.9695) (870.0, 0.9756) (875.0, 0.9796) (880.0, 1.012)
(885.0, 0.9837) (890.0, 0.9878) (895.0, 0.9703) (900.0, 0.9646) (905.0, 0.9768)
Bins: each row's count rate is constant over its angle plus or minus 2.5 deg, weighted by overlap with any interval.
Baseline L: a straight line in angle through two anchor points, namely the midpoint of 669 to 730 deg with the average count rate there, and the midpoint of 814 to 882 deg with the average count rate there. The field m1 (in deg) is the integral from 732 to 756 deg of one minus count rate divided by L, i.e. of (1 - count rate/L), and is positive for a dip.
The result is 3.9 deg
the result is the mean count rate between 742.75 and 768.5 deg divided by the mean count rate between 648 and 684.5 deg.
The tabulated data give 0.8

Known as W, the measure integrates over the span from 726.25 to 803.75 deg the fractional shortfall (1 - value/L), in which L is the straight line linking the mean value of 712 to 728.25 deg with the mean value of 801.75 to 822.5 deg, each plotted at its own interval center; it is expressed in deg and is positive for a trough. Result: 4.3 deg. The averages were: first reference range 1.19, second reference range 1.18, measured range 1.12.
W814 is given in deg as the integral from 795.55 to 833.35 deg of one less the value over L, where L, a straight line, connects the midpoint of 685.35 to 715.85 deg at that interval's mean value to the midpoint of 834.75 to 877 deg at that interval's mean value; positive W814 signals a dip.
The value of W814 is -3.6 deg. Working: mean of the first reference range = 1.27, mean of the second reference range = 0.979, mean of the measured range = 1.16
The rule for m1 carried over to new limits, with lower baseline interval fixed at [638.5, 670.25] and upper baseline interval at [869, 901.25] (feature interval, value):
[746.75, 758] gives 1.56 deg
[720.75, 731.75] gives 0.39 deg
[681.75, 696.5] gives -0.73 deg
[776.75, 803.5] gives -3.42 deg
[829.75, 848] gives 0.61 deg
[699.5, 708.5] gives -0.63 deg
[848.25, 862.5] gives 0.68 deg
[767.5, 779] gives -0.35 deg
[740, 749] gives 1.54 deg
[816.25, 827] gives -0.39 deg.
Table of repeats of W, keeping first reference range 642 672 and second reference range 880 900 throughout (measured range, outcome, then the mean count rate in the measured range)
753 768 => 0.7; 1.08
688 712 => -1.4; 1.27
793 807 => -2.1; 1.25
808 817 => -0.7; 1.15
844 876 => 1.3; 0.975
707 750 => 2.8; 1.09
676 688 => -0.7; 1.3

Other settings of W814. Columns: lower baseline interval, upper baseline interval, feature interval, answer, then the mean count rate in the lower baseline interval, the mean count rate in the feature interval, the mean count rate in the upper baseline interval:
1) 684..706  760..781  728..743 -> 2.42 deg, 1.3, 1.02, 1.15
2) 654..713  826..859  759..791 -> -2.05 deg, 1.26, 1.18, 1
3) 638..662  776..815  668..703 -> -0.26 deg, 1.29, 1.28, 1.23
